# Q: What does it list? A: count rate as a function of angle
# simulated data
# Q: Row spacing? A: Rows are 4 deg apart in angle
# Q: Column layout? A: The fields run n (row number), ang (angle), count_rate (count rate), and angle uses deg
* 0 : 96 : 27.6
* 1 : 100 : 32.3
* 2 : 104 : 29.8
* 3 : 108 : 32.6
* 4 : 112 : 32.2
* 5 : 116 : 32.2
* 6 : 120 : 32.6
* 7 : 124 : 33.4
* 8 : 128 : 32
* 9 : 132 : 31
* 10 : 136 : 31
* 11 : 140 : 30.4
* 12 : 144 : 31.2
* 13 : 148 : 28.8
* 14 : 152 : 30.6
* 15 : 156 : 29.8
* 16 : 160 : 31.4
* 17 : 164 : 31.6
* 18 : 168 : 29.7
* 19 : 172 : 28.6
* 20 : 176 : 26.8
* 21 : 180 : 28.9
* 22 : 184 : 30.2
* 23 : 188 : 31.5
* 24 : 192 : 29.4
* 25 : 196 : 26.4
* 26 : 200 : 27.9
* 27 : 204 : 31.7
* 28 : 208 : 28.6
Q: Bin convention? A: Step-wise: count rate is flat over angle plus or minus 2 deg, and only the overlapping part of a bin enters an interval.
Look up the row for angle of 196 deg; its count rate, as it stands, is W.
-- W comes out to 26.4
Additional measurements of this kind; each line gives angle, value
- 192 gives 29.4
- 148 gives 28.8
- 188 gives 31.5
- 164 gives 31.6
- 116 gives 32.2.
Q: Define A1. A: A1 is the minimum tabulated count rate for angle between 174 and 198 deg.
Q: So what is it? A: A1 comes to 26.4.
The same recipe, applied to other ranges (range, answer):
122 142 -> 30.4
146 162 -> 28.8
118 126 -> 32.6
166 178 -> 26.8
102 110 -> 29.8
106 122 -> 32.2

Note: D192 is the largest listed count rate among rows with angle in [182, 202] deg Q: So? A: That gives 31.5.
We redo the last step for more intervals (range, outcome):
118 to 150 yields 33.4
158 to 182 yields 31.6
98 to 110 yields 32.6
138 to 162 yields 31.4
